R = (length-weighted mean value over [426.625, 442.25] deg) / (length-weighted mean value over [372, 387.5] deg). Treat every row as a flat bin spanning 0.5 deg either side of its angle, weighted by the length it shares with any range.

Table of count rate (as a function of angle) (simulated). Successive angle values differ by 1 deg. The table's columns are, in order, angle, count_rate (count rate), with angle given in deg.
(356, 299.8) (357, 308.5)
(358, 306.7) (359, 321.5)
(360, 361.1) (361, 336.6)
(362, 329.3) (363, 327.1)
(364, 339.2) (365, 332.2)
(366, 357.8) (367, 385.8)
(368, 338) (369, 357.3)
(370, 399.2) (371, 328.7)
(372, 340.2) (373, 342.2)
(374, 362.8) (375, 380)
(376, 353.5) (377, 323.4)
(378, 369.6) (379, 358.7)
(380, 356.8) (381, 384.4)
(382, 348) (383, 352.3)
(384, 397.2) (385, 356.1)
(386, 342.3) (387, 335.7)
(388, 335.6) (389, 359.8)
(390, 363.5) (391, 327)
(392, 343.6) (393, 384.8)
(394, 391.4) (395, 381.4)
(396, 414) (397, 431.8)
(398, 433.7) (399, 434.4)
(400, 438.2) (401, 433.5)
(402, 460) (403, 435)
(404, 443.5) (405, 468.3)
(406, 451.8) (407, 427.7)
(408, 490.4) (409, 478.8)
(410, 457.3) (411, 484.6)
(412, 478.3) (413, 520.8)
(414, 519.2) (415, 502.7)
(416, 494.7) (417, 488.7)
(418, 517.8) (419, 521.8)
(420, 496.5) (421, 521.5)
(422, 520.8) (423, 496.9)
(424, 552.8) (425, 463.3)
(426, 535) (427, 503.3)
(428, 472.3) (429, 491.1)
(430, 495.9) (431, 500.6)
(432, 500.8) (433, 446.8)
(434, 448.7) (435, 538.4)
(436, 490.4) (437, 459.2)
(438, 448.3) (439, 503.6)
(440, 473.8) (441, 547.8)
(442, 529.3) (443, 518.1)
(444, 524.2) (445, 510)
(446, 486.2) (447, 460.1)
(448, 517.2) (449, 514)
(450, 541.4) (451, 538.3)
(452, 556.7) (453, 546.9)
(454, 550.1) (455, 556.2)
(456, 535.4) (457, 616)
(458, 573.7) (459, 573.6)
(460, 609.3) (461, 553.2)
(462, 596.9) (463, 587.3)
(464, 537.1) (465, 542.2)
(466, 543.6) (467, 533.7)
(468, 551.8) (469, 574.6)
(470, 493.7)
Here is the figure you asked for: 1.37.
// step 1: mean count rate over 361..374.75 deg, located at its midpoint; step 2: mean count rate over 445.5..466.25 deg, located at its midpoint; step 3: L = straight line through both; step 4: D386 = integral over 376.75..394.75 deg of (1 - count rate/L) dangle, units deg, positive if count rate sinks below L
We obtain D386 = 1.46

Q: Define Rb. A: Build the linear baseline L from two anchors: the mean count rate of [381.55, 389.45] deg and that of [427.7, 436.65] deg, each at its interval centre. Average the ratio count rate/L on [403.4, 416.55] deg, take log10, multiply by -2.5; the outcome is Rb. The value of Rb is -0.13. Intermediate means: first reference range 353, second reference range 487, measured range 478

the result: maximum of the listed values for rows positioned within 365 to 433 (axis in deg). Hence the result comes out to 552.8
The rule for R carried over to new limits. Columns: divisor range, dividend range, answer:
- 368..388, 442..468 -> 1.53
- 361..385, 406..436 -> 1.39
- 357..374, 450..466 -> 1.64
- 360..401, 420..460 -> 1.41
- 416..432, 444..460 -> 1.07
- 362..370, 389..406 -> 1.17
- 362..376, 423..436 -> 1.41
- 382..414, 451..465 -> 1.36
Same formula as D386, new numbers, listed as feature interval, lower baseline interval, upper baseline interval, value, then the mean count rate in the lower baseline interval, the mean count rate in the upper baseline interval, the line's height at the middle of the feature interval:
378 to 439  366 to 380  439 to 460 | -0.7 deg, 357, 535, 439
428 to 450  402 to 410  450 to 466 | 1.2 deg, 457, 563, 524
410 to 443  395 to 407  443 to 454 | -1.2 deg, 437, 521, 482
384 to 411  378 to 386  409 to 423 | 1.1 deg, 364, 501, 426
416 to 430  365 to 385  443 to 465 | -1.0 deg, 359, 546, 473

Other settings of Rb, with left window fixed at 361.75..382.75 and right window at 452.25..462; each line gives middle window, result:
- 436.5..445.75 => 0.06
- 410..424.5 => -0.09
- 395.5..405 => -0.03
